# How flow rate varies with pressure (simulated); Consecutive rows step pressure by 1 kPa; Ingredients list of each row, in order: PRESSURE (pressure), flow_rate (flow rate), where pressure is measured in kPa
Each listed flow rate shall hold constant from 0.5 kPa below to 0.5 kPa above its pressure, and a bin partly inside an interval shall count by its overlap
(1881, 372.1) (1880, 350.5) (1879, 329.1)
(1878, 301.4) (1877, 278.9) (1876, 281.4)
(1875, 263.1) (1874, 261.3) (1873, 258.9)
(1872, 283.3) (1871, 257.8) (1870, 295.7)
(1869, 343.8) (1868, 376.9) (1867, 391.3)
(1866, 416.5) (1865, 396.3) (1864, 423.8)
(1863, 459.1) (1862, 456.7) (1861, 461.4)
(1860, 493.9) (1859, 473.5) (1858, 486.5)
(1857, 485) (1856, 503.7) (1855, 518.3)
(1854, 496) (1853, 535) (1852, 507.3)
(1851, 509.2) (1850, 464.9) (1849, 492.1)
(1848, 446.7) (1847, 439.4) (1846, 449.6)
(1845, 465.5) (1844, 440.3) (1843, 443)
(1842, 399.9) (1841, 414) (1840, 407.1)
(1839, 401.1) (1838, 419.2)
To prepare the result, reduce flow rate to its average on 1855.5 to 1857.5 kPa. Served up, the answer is 494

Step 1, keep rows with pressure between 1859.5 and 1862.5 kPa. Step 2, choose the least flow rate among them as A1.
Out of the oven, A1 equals 456.7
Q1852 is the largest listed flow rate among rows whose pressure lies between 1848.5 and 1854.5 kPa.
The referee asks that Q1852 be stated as 535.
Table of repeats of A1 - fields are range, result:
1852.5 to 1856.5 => 496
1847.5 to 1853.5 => 446.7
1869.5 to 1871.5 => 257.8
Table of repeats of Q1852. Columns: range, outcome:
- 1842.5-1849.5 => 492.1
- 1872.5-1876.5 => 281.4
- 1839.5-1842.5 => 414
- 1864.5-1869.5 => 416.5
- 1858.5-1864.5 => 493.9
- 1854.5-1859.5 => 518.3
